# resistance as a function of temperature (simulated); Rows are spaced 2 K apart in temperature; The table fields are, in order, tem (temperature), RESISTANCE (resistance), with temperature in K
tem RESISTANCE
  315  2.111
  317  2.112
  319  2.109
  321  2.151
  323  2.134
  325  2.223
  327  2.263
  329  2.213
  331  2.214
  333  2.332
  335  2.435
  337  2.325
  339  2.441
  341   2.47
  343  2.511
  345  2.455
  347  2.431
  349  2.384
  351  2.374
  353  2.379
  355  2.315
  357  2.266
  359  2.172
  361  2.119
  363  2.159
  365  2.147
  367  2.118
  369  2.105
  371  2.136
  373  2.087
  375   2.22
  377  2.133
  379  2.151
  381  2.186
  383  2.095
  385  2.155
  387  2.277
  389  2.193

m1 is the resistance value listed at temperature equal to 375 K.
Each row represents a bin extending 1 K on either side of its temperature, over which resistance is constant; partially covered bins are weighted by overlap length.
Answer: 2.22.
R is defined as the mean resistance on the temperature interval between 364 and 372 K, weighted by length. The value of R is 2.13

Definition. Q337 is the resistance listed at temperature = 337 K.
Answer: 2.325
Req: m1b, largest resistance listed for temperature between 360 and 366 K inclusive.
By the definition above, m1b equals 2.159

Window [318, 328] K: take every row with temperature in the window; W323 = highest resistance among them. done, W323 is 2.263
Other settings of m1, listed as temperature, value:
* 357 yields 2.266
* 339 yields 2.441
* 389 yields 2.193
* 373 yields 2.087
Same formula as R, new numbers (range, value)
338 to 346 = 2.47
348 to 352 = 2.38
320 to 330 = 2.2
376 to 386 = 2.14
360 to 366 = 2.14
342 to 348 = 2.47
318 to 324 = 2.13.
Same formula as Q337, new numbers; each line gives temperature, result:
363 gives 2.159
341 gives 2.47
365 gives 2.147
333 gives 2.332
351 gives 2.374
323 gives 2.134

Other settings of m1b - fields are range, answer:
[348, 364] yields 2.384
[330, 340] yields 2.441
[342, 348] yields 2.511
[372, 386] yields 2.22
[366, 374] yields 2.136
